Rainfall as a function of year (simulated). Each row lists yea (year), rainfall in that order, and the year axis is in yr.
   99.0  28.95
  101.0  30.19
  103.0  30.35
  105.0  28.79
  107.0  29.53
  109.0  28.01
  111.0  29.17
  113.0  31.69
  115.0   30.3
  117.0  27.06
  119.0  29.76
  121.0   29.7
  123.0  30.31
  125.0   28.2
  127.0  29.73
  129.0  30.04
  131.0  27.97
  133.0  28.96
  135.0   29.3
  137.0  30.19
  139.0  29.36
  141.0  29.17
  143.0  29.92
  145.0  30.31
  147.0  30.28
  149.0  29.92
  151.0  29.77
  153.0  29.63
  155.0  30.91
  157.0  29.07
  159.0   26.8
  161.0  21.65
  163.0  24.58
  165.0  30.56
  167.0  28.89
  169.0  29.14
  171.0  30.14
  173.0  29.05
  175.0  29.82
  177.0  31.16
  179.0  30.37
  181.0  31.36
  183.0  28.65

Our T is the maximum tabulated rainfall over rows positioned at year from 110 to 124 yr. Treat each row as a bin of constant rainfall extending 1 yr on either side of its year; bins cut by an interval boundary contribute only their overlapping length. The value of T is 31.69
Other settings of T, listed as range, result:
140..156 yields 30.91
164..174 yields 30.56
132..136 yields 29.3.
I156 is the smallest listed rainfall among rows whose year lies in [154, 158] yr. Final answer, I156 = 29.07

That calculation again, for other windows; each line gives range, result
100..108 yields 28.79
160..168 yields 21.65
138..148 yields 29.17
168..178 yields 29.05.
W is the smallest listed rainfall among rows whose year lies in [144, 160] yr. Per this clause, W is 26.8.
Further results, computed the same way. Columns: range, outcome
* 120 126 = 28.2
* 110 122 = 27.06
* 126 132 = 27.97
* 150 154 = 29.63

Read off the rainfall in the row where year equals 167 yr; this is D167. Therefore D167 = 28.89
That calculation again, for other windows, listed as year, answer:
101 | 30.19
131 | 27.97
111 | 29.17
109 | 28.01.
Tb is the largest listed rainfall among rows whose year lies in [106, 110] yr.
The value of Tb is 29.53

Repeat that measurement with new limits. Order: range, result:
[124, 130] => 30.04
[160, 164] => 24.58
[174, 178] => 31.16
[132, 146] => 30.31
